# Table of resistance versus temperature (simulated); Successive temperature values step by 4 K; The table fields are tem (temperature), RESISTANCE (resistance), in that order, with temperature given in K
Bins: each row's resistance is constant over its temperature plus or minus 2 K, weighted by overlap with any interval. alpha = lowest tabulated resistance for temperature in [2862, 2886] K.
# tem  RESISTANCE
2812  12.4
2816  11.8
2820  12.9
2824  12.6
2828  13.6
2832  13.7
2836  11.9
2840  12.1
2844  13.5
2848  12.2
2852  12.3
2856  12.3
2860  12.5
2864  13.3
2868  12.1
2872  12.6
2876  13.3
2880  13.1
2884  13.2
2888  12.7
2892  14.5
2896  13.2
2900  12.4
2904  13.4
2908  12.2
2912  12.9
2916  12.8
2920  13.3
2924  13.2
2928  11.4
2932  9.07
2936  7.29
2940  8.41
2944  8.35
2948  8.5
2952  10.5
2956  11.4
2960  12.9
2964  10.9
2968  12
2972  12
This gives 12.1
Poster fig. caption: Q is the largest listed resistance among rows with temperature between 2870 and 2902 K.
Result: 14.5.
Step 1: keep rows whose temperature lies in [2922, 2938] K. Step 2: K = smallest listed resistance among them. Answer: 7.29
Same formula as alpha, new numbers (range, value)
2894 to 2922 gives 12.2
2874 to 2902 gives 12.4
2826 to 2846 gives 11.9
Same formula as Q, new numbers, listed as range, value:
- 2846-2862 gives 12.5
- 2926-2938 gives 11.4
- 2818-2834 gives 13.7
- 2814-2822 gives 12.9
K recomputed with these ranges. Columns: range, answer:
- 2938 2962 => 8.35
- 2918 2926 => 13.2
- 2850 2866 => 12.3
